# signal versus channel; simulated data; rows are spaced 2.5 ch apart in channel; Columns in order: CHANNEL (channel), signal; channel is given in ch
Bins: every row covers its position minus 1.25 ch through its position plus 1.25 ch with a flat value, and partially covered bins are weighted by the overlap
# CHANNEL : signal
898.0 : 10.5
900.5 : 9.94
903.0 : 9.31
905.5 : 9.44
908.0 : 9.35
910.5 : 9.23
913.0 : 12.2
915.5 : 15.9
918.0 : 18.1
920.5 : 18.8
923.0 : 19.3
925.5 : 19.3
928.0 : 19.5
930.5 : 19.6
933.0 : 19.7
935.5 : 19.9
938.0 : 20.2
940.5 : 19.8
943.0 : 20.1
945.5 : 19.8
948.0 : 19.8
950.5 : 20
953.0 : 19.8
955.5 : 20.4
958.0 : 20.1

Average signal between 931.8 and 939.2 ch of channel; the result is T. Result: 19.9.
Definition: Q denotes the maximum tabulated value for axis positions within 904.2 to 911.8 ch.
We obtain 9.44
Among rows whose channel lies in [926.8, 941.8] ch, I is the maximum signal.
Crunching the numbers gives 20.2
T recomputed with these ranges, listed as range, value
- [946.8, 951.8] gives 19.9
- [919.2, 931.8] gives 19.3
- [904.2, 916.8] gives 11.2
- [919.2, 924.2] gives 19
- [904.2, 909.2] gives 9.39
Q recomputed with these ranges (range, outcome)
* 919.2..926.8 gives 19.3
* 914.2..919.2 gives 18.1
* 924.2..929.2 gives 19.5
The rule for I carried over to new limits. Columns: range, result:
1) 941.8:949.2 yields 20.1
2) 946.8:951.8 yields 20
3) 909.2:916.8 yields 15.9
